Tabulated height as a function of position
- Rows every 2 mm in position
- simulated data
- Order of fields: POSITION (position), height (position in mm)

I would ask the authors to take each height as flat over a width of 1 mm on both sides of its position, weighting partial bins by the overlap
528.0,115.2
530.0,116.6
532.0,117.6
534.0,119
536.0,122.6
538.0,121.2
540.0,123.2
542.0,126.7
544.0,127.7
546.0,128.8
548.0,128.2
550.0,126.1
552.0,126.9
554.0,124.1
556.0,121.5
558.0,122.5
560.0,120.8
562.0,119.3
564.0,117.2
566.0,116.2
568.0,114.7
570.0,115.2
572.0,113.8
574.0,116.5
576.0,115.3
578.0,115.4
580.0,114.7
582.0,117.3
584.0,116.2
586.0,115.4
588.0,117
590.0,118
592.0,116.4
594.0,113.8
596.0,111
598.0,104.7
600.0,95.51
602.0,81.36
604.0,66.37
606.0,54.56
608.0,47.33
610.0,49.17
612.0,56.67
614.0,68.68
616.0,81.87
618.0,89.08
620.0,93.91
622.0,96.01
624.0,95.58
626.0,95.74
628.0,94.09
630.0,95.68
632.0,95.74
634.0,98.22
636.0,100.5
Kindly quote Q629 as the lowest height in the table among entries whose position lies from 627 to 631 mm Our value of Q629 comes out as 94.09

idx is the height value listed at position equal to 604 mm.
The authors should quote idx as 66.37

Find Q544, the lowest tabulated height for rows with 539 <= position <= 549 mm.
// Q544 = 123.2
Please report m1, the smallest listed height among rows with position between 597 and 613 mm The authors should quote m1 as 47.33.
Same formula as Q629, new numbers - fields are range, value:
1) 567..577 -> 113.8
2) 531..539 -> 117.6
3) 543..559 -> 121.5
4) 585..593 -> 115.4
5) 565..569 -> 114.7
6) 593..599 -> 104.7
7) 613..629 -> 68.68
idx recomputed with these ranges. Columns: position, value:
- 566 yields 116.2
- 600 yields 95.51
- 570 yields 115.2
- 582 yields 117.3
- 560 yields 120.8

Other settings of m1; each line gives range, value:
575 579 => 115.3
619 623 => 93.91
